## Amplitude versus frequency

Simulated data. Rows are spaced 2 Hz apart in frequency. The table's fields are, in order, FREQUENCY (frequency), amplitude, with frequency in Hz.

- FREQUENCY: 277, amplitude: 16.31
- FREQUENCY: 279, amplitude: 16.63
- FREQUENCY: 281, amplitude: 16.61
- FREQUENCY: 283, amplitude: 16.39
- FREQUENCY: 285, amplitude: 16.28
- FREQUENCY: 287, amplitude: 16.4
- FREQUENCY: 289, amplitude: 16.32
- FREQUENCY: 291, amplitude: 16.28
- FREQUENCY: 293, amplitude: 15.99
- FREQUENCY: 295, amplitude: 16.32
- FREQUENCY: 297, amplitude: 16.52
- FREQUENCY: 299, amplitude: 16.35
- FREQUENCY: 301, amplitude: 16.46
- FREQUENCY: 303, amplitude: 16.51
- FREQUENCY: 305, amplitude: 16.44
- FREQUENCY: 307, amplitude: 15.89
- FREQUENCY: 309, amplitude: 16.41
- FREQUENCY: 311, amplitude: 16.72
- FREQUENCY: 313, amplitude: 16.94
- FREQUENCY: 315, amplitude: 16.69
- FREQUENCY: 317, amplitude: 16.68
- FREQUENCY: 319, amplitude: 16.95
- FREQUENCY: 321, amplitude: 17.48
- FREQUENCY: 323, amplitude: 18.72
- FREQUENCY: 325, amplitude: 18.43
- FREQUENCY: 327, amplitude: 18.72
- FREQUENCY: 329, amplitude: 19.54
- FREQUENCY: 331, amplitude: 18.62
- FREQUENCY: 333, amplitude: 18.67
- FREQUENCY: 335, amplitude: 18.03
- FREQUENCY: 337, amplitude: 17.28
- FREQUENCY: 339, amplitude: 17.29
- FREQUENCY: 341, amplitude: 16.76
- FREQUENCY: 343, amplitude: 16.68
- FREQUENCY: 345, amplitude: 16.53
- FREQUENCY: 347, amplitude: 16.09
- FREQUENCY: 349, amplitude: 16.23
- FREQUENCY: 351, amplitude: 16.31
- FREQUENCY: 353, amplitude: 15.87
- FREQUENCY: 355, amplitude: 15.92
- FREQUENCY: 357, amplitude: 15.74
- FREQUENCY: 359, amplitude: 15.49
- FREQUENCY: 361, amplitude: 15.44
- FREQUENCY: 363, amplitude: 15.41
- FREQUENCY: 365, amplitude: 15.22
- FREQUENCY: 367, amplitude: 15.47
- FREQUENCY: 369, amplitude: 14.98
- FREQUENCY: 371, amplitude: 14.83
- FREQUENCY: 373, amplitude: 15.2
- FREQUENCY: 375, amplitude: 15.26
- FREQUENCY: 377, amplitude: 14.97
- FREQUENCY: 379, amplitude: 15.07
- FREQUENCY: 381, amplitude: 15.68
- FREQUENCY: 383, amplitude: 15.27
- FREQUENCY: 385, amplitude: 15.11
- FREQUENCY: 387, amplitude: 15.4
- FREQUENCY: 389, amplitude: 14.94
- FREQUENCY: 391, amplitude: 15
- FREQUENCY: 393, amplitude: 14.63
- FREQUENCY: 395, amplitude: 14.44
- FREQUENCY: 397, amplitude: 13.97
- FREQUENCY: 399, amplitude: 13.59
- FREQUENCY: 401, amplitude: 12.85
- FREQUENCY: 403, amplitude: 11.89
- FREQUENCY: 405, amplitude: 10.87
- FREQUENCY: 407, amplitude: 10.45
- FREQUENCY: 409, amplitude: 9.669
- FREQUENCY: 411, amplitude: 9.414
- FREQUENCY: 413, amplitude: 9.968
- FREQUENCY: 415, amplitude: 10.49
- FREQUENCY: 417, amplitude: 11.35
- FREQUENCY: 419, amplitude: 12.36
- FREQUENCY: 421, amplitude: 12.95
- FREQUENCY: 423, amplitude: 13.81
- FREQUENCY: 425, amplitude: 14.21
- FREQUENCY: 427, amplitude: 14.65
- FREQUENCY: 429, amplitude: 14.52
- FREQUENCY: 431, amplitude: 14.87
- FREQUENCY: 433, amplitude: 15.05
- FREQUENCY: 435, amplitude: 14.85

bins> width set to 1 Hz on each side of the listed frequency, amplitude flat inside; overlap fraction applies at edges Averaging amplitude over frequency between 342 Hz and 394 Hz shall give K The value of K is 15.5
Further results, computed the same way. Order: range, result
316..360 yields 17.2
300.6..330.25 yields 17.3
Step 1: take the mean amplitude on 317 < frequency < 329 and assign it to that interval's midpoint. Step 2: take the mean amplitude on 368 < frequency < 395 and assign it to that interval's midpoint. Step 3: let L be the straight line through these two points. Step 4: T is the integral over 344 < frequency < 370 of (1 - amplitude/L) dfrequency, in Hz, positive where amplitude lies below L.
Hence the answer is 0.9 Hz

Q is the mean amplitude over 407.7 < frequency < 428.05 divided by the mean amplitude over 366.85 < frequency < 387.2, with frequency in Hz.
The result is 0.8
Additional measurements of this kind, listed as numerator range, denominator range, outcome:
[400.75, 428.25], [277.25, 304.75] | 0.72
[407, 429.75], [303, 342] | 0.69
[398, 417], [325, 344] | 0.61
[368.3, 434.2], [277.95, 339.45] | 0.80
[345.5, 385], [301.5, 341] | 0.89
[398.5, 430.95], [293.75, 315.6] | 0.74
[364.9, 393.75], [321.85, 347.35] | 0.85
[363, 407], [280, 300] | 0.88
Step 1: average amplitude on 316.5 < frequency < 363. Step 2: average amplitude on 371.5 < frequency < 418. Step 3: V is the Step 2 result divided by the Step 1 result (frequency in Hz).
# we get 0.8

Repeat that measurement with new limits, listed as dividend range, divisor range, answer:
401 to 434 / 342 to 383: 0.79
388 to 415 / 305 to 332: 0.71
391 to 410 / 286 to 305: 0.77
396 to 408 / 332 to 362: 0.74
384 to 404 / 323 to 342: 0.78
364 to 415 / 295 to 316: 0.83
